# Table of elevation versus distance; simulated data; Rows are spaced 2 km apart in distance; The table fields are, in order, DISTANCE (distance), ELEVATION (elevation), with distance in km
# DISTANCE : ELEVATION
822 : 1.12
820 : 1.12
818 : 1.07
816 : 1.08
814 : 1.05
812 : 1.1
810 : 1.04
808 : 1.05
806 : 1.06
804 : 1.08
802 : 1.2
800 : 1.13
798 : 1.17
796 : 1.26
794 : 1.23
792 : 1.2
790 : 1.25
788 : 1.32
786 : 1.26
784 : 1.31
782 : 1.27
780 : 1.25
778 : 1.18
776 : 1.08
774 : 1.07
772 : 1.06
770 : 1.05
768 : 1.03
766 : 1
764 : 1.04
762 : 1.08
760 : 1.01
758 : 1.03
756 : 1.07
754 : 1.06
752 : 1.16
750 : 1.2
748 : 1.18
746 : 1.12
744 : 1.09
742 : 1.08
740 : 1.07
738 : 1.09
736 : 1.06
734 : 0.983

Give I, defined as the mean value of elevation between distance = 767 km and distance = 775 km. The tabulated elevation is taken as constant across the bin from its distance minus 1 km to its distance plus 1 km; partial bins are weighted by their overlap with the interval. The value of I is 1.05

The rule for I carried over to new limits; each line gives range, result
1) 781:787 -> 1.28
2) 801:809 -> 1.1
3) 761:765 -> 1.06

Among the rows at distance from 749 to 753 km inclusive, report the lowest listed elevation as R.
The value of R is 1.16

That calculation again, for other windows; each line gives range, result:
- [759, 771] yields 1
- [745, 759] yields 1.03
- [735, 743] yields 1.06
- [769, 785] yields 1.05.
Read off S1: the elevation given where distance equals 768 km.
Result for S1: 1.03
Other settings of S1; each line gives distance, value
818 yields 1.07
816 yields 1.08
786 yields 1.26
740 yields 1.07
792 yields 1.2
